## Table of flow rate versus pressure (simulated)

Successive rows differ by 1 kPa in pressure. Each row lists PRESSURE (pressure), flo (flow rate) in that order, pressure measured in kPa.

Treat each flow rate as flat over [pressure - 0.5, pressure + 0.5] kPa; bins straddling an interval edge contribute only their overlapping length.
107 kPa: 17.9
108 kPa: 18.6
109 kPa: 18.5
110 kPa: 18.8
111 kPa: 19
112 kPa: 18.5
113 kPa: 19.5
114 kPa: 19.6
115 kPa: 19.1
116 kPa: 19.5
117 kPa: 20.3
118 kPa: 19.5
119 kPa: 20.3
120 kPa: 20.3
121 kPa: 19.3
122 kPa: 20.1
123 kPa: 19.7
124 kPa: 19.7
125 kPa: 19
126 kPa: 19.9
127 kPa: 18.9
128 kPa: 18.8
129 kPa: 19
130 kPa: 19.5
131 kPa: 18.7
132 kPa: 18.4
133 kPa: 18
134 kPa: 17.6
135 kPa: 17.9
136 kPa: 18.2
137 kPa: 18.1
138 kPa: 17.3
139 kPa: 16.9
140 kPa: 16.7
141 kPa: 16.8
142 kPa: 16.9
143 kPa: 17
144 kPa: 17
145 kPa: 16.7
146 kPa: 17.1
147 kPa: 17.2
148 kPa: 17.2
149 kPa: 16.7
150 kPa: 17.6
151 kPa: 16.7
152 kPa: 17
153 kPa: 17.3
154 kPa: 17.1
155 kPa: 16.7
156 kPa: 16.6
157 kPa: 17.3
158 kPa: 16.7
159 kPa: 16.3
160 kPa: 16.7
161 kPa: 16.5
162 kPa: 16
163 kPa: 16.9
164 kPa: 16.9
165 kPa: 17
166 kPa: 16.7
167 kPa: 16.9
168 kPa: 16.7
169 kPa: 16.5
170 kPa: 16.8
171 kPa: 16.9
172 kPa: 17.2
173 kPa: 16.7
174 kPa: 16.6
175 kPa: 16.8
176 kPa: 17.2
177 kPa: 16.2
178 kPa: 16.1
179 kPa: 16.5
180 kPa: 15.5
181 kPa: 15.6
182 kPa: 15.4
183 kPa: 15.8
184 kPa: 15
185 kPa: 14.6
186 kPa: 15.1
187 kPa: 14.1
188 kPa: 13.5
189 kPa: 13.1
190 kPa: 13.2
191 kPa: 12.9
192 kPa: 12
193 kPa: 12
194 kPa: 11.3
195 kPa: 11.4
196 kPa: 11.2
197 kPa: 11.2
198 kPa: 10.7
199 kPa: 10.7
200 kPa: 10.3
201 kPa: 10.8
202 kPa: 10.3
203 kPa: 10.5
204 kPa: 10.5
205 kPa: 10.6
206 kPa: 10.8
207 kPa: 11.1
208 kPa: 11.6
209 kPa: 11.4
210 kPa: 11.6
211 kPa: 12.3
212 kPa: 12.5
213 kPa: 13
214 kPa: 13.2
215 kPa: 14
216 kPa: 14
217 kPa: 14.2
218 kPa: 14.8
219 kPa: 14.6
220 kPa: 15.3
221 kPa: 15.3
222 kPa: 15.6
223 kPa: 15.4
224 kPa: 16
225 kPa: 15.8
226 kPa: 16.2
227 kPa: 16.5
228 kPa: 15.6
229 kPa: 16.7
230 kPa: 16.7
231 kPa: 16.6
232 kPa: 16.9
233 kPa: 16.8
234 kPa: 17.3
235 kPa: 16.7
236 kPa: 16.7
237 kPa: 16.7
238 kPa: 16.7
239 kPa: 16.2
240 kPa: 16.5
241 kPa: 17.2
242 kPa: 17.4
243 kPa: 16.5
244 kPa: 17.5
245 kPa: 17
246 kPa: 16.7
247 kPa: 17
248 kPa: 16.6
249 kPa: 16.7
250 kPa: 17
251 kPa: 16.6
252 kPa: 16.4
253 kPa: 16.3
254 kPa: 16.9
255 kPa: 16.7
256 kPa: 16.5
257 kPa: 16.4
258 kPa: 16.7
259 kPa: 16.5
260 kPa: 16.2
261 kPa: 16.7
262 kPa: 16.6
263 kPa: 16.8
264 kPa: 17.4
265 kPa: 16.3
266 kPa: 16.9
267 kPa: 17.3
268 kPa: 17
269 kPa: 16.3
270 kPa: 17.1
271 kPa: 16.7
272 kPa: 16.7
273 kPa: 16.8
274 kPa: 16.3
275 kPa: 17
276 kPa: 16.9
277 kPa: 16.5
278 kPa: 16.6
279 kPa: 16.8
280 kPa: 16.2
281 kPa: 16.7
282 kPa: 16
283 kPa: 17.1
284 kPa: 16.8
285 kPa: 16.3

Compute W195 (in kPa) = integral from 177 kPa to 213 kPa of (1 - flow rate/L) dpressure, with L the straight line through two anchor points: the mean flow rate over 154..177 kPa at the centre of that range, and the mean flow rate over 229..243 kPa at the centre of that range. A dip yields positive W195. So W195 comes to 8.8 kPa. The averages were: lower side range 16.8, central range 12.7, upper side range 16.8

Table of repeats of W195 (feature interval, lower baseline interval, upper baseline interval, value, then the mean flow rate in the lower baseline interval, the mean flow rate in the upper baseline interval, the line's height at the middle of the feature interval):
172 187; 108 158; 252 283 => 1.5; 18.2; 16.7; 17.7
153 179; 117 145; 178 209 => -2.7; 18.5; 12.6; 15.2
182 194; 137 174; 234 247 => 2.2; 16.9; 16.8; 16.9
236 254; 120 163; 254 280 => 0.1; 17.7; 16.7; 16.9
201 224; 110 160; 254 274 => 5.9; 18.1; 16.7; 17.3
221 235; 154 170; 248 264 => 0.3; 16.7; 16.6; 16.7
